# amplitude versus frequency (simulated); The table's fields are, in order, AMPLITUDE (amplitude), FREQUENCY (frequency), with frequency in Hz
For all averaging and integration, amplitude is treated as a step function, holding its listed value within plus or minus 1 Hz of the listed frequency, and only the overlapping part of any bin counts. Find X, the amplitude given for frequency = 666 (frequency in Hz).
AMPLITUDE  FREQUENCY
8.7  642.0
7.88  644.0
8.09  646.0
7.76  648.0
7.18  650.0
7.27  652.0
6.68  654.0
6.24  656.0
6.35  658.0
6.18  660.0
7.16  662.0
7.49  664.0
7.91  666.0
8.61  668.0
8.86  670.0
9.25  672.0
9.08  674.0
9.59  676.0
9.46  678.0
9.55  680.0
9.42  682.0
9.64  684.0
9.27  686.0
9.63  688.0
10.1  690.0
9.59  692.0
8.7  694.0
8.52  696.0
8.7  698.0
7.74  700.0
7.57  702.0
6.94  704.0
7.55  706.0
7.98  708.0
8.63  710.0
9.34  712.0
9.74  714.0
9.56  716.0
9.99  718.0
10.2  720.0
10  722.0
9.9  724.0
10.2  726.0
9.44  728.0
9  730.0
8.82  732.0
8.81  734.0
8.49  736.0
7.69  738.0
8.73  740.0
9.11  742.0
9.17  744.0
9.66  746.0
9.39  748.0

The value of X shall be 7.91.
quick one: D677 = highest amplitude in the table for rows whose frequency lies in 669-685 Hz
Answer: 9.64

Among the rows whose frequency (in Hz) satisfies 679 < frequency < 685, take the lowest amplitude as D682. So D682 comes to 9.42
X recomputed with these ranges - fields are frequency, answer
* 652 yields 7.27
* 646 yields 8.09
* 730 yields 9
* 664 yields 7.49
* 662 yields 7.16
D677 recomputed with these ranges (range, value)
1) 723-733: 10.2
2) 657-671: 8.86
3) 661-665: 7.49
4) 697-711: 8.7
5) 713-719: 9.99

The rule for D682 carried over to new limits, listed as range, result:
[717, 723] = 9.99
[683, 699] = 8.52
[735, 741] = 7.69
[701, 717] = 6.94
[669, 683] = 8.86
